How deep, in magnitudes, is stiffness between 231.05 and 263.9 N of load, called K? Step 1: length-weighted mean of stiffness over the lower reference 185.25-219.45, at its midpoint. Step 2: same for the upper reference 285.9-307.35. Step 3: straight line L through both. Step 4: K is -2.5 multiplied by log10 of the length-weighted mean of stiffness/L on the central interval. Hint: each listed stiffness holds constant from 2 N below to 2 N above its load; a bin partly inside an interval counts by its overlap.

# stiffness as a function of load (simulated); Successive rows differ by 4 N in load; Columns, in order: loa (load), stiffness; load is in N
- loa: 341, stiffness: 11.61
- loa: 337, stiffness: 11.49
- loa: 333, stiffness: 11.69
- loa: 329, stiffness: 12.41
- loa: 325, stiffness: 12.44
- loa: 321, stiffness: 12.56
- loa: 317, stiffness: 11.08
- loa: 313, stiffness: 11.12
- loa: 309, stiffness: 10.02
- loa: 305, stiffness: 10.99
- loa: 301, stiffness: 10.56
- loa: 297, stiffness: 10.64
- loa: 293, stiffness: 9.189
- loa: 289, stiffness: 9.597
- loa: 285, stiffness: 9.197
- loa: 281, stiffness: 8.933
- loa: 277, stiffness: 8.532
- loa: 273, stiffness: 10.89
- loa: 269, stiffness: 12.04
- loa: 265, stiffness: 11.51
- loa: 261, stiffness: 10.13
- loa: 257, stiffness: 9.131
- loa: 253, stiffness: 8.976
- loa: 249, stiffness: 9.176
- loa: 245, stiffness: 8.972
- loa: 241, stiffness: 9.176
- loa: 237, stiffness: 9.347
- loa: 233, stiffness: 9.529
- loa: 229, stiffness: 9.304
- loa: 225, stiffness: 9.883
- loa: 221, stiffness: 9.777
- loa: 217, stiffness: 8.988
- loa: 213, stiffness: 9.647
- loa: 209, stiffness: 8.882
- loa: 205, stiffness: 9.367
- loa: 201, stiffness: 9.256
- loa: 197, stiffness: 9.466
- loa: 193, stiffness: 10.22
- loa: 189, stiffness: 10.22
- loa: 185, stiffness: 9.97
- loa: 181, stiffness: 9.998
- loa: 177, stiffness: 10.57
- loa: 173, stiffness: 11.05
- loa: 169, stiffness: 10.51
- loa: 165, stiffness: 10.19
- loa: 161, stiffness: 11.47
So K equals 0.05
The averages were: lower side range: 9.53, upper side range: 10.1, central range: 9.36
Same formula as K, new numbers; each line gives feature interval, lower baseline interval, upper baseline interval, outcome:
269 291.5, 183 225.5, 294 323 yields 0.098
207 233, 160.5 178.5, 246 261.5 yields 0.046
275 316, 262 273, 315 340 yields 0.180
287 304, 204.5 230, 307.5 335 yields 0.107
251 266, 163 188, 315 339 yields 0.145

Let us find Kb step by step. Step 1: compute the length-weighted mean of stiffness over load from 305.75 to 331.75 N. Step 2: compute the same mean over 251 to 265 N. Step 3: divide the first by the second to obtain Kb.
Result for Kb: 1.19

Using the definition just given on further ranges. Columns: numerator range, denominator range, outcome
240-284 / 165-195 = 0.94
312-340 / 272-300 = 1.24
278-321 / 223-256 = 1.10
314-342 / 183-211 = 1.23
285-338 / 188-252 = 1.16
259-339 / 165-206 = 1.07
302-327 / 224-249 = 1.21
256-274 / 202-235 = 1.15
